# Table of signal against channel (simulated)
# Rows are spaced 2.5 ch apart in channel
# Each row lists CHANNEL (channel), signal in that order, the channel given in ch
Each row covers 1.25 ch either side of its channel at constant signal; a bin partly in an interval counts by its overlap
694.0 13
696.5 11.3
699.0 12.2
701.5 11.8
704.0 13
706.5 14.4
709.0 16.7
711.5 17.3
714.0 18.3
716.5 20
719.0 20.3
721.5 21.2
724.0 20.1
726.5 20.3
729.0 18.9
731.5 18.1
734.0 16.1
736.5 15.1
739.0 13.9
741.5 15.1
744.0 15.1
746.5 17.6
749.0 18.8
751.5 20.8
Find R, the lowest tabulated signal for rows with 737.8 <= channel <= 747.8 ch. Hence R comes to 13.9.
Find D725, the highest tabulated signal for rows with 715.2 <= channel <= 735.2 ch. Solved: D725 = 21.2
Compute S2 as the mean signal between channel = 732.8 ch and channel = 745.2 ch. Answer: 15.1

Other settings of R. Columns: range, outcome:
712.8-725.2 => 18.3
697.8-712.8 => 11.8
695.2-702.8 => 11.3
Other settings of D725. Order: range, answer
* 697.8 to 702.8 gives 12.2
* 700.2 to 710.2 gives 16.7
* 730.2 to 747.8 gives 18.1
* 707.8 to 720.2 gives 20.3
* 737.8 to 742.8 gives 15.1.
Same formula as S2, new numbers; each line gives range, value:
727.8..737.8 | 17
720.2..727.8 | 20.5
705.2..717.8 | 17.3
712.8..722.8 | 20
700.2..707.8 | 13.1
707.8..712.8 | 17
